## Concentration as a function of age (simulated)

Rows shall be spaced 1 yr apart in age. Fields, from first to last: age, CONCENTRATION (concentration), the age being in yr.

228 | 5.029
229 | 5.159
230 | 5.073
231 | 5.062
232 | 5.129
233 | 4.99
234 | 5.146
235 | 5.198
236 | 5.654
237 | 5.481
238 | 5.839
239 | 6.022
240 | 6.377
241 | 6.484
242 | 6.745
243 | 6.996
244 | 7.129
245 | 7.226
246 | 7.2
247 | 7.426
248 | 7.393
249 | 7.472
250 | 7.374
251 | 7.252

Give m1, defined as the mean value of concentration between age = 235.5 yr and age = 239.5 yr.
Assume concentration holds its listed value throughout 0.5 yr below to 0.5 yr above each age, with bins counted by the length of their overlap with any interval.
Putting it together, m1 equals 5.75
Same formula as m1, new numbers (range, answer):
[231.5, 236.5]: 5.22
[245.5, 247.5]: 7.31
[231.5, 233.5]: 5.06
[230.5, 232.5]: 5.1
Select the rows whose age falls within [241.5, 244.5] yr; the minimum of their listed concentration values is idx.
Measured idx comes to 6.745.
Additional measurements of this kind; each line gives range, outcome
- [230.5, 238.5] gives 4.99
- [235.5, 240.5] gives 5.481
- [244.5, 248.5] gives 7.2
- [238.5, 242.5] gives 6.022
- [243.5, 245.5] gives 7.129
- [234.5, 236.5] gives 5.198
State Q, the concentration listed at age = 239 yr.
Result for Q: 6.022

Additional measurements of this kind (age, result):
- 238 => 5.839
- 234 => 5.146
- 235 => 5.198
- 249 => 7.472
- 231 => 5.062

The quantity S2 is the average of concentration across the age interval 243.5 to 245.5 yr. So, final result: 7.18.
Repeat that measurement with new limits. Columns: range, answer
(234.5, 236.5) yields 5.43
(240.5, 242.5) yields 6.61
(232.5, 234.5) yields 5.07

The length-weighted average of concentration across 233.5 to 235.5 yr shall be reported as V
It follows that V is 5.17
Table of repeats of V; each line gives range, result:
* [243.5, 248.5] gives 7.27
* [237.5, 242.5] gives 6.29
